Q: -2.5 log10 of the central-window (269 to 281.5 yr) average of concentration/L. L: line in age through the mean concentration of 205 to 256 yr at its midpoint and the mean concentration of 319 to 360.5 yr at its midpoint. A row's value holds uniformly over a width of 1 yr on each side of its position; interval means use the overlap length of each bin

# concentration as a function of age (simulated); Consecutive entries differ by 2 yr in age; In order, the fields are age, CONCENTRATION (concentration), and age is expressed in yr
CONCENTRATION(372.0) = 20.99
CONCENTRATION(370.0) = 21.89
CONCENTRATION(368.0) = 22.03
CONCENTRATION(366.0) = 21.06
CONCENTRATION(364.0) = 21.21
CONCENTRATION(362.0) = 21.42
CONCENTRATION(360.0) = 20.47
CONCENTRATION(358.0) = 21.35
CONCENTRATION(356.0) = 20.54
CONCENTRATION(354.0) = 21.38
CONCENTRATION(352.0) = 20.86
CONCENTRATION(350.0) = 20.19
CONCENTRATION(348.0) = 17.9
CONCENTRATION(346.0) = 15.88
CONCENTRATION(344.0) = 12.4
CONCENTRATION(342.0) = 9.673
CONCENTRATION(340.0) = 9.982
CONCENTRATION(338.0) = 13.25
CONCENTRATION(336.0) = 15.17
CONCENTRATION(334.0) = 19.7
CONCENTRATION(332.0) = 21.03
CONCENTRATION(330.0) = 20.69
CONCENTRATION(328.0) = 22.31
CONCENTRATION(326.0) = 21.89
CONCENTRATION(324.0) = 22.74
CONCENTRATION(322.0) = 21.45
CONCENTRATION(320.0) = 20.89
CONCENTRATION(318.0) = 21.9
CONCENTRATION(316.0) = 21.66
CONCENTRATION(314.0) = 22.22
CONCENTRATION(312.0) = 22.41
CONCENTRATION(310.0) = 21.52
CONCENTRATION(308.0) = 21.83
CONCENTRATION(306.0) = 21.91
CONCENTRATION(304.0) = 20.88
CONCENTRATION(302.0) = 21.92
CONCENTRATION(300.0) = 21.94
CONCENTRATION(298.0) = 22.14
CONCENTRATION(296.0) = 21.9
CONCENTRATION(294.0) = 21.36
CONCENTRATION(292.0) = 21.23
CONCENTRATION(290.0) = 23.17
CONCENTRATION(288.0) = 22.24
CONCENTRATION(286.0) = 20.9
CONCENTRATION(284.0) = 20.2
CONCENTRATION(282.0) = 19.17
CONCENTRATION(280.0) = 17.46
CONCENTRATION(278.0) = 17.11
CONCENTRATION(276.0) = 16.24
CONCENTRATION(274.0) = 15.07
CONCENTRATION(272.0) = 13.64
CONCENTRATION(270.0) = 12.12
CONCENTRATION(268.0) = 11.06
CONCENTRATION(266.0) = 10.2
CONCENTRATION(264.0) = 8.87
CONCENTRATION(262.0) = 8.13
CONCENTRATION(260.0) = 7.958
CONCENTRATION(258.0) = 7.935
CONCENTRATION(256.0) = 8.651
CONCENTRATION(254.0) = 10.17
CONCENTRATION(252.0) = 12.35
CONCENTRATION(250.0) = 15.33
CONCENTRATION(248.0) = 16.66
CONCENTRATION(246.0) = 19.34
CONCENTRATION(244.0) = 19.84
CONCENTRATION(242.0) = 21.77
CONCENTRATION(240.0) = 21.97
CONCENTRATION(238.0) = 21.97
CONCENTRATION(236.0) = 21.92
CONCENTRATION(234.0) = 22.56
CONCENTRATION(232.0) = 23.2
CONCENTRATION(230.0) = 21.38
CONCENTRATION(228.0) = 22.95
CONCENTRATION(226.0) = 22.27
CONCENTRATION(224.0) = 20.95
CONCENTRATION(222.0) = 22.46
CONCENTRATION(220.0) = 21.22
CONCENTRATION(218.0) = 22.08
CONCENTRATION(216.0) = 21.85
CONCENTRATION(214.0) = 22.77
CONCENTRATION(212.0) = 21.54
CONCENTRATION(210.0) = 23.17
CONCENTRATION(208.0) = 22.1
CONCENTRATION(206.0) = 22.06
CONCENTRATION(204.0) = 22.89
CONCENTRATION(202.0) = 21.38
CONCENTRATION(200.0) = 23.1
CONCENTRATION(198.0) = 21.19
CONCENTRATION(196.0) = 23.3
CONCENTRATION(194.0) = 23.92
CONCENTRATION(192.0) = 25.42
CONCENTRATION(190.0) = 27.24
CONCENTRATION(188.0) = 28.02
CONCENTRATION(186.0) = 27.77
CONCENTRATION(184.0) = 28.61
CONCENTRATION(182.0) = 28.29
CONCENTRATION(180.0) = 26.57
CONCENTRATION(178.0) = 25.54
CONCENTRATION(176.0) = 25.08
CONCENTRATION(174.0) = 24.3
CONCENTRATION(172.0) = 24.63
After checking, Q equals 0.26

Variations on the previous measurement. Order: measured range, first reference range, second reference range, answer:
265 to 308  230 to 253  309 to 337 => 0.10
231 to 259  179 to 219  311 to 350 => 0.27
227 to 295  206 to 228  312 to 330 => 0.29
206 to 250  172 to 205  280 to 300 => 0.10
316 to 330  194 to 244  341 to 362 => -0.14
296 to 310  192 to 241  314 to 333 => 0.00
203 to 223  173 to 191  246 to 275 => -0.07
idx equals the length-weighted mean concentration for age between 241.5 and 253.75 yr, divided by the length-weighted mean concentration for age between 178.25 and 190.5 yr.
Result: 0.61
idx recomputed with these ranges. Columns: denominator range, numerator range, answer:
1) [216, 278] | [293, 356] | 1.18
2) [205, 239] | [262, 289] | 0.70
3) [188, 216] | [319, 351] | 0.77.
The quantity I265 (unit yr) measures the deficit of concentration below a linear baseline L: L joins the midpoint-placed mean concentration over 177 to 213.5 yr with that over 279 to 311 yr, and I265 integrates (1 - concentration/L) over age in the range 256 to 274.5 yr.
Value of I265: 9.89 yr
